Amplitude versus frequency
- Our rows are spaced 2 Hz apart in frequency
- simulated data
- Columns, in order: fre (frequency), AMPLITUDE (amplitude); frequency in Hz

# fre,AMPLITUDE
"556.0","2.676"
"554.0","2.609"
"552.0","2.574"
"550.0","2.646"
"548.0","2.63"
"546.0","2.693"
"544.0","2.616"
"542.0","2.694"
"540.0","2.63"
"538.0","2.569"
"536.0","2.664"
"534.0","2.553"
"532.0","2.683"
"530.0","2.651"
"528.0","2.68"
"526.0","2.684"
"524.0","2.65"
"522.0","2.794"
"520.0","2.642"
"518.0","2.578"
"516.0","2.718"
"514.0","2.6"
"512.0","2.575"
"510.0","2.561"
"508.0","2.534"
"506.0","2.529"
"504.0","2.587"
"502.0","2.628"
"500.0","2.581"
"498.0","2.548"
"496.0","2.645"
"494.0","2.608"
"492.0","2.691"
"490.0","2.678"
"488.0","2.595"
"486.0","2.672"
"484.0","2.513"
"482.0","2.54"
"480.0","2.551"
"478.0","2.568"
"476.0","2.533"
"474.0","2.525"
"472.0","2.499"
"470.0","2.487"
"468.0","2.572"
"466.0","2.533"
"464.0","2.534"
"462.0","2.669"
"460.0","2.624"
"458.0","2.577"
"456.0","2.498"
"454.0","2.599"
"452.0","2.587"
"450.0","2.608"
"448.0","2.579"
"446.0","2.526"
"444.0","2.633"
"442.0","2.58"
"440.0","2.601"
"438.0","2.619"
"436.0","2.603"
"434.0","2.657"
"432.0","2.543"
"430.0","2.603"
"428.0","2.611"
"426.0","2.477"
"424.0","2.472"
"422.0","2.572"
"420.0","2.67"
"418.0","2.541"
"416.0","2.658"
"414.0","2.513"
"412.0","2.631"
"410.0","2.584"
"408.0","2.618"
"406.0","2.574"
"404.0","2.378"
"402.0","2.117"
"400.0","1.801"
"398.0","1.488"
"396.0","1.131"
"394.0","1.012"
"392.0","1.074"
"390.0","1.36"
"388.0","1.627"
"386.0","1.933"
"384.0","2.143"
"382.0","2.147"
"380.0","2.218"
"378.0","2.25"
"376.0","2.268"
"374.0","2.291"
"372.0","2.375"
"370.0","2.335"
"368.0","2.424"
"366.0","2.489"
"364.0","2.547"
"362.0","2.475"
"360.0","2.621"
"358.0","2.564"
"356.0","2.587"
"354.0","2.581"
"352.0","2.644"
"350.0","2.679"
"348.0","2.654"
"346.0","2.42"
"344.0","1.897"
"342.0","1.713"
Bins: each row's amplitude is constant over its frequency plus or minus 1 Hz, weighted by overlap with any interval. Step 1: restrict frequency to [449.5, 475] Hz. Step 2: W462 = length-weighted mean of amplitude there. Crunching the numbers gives 2.56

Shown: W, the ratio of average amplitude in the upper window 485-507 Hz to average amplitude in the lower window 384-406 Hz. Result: 1.57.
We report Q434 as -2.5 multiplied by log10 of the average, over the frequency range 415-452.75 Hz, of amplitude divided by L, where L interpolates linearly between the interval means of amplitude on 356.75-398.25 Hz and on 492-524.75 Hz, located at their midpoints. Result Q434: -0.131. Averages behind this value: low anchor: 2.05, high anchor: 2.61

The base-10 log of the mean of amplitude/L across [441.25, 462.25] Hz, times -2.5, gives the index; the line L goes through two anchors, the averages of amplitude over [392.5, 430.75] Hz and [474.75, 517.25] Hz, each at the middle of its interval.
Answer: -0.07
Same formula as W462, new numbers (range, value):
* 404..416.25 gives 2.57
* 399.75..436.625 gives 2.52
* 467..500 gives 2.58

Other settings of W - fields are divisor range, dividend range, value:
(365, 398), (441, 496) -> 1.34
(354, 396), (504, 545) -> 1.24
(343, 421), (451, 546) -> 1.16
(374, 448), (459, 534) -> 1.15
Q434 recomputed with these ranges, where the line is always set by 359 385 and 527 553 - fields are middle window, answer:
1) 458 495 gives -0.020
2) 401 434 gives -0.048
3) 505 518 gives 0.001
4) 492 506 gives -0.014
